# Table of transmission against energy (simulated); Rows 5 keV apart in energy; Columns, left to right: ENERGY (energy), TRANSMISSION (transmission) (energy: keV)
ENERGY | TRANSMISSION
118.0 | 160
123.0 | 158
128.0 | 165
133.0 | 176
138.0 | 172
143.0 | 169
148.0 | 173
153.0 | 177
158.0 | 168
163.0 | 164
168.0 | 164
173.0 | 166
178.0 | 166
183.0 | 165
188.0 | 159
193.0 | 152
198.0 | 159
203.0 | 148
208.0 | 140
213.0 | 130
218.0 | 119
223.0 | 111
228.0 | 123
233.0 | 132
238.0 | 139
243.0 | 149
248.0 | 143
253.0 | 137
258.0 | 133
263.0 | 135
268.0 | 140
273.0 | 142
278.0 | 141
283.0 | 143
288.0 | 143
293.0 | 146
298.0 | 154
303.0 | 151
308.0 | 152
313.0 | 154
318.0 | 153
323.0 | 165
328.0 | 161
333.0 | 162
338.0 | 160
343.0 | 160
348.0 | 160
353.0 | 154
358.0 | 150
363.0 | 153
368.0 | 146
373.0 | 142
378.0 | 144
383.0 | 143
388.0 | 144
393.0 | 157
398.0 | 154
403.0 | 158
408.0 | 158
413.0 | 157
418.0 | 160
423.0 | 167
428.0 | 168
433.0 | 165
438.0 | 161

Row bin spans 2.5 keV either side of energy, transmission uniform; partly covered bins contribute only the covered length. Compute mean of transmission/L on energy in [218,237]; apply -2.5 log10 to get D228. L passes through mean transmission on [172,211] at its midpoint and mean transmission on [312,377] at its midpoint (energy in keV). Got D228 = 0.26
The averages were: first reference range 156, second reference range 155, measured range 123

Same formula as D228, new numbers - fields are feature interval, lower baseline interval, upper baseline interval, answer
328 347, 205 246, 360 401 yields -0.12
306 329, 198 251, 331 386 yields -0.07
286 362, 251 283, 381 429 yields -0.07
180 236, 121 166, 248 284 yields 0.10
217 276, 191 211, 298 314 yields 0.13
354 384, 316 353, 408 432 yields 0.10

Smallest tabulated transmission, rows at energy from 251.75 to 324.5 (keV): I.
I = 133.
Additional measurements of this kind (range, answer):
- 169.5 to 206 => 148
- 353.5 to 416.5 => 142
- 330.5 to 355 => 154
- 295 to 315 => 151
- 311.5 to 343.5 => 153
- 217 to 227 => 111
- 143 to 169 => 164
